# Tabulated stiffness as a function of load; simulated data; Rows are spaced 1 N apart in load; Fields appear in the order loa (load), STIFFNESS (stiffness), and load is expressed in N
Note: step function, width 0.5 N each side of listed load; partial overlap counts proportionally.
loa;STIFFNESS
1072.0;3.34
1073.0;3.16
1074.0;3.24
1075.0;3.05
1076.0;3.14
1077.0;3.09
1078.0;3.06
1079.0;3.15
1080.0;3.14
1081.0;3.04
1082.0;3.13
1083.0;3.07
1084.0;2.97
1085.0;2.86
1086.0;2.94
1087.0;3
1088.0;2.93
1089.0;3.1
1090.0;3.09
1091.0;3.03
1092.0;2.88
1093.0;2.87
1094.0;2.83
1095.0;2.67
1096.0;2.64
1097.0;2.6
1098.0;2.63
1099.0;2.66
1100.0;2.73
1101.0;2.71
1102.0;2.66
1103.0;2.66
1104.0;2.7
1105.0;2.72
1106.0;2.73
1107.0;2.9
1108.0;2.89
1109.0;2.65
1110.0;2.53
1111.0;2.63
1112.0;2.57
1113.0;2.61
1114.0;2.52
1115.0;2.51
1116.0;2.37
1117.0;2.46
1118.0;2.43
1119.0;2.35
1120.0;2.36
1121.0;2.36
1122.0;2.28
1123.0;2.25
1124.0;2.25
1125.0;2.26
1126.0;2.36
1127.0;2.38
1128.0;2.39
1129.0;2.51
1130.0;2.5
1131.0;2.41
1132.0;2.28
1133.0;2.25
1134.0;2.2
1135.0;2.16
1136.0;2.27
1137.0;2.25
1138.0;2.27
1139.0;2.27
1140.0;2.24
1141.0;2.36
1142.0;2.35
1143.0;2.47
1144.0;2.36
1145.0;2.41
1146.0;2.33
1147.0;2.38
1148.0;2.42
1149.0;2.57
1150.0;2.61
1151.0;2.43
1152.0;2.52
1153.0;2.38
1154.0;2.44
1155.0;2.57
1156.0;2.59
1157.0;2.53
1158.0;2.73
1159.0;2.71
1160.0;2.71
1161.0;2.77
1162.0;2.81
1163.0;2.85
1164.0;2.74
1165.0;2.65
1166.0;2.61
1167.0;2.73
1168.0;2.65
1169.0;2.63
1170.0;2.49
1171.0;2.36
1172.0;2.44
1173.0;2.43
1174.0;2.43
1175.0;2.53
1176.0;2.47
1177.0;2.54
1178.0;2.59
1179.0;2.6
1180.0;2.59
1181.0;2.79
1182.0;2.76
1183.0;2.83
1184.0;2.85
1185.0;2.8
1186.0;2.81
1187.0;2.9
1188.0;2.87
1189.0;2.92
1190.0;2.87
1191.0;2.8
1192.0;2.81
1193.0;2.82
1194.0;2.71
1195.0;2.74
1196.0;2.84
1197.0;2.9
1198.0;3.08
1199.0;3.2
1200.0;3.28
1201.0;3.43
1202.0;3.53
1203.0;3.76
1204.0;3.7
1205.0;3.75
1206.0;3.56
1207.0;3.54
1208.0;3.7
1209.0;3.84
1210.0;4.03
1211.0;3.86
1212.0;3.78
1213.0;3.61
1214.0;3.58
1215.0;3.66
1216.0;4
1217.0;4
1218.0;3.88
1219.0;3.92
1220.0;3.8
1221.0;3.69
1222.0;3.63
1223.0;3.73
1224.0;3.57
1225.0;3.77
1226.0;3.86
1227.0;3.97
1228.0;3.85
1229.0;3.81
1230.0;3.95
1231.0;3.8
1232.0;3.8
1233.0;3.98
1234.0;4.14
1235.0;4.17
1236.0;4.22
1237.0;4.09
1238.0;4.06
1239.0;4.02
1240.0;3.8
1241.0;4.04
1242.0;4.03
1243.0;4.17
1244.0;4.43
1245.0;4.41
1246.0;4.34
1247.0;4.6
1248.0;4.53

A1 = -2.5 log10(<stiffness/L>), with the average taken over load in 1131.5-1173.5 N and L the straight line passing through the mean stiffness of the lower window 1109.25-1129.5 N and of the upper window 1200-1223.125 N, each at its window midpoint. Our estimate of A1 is 0.17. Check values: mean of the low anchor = 2.42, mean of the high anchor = 3.73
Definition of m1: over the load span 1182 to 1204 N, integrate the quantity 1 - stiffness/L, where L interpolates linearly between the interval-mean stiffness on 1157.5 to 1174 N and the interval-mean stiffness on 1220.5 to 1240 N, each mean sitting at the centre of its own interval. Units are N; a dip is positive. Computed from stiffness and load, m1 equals 1.2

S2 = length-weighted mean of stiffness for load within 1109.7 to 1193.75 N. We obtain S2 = 2.53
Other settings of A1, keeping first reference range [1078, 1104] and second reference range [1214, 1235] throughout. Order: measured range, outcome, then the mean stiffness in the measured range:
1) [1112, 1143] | 0.313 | 2.35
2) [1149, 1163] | 0.272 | 2.61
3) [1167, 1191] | 0.302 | 2.66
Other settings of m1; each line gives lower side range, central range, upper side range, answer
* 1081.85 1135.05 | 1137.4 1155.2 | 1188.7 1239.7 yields 3.4 N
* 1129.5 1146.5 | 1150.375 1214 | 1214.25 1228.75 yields 4.0 N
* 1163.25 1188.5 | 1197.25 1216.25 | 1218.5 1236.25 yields -1.3 N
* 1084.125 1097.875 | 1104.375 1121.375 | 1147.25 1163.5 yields 1.3 N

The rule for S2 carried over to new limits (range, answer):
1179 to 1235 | 3.43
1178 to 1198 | 2.8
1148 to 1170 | 2.62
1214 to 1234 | 3.83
